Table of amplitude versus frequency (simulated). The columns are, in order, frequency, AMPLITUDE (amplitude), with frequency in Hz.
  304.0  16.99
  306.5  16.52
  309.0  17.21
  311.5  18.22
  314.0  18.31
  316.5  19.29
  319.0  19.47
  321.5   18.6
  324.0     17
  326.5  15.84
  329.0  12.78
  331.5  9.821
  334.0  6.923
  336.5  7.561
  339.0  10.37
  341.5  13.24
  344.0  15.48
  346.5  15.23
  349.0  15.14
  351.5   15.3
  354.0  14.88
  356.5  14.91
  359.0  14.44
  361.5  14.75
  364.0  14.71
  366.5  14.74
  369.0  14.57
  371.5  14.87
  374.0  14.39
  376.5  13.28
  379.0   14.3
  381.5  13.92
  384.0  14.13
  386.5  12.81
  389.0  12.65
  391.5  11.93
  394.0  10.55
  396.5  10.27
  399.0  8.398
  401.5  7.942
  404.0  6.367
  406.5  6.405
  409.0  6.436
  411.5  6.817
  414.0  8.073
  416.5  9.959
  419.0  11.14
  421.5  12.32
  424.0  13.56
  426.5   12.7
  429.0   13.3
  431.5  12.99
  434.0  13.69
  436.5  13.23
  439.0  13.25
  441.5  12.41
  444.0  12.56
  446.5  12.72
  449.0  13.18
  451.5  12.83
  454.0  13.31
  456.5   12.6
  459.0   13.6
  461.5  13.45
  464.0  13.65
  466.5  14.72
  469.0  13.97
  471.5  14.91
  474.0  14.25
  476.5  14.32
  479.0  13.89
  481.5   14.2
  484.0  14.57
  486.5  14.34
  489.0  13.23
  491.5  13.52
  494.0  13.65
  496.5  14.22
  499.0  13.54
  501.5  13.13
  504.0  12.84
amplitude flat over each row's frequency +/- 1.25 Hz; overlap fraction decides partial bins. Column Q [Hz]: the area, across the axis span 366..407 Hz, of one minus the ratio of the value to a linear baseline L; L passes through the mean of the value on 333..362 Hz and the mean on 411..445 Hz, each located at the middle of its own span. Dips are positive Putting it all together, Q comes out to 2.39 Hz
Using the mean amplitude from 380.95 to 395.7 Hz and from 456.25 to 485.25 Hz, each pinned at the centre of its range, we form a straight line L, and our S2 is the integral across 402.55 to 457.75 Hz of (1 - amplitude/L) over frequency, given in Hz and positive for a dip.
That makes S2 8.3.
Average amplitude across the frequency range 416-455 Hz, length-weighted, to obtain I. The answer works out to 12.7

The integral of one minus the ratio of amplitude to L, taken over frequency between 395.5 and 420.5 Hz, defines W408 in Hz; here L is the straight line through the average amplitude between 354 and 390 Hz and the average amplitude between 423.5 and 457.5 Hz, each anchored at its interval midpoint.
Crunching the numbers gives 9.9 Hz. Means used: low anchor 14.2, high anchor 13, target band 8.2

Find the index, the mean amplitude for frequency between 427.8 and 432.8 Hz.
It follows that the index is 13.1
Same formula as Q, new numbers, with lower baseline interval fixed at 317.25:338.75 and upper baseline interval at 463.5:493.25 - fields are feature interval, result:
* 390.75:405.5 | 5.0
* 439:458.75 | 1.6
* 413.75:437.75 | 2.8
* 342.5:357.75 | -1.7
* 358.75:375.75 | -1.2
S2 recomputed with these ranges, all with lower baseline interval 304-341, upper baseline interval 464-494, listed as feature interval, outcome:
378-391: 1.01 Hz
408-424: 5.45 Hz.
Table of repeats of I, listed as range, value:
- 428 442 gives 13.2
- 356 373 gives 14.7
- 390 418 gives 8.53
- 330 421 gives 11.9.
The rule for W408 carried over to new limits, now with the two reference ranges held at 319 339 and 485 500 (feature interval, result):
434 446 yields 0.5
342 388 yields -4.9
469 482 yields -0.6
